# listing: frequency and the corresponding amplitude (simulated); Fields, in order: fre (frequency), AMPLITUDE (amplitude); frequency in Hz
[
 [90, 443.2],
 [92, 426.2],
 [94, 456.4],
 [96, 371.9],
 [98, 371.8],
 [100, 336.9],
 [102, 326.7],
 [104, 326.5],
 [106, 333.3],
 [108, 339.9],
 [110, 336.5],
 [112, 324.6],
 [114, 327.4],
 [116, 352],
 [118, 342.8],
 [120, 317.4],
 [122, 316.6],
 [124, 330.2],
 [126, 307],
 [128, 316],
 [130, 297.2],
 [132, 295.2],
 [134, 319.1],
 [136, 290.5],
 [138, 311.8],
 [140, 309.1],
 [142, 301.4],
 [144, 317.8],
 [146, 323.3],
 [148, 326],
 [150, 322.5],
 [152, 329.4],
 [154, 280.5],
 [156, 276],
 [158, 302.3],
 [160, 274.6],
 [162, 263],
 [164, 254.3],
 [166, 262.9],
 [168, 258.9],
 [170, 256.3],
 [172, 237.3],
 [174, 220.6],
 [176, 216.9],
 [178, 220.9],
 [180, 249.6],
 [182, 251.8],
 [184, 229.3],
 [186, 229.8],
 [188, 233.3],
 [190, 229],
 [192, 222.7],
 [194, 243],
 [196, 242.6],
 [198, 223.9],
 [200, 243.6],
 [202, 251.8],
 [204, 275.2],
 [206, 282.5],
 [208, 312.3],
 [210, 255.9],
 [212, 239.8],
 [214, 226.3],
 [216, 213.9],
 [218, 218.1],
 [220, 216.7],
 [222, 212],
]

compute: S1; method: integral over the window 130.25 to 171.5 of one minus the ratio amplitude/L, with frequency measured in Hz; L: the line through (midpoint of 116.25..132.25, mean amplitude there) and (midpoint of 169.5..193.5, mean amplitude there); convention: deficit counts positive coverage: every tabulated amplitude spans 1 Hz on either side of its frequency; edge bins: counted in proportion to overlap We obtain -2.2 Hz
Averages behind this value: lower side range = 318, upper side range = 233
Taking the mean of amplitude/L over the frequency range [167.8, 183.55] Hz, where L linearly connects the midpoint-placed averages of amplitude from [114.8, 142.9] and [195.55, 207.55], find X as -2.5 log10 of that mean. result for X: 0.17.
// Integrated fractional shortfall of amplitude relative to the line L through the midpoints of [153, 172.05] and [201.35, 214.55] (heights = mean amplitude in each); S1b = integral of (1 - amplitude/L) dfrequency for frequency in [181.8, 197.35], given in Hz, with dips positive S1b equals 1.9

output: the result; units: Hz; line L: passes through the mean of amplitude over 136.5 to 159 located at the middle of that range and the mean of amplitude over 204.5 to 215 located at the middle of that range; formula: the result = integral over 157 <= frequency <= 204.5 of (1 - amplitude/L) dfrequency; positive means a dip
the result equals 6.6 Hz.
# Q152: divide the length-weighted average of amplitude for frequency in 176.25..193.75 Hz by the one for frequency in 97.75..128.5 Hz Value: 0.7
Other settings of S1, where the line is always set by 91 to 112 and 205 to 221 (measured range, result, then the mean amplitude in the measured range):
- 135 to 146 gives 0.44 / 308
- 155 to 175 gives 2.36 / 261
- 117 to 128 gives 0.55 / 322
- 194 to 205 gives 0.53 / 247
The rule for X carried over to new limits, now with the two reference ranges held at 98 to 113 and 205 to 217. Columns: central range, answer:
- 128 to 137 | 0.043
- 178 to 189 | 0.164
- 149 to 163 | 0.015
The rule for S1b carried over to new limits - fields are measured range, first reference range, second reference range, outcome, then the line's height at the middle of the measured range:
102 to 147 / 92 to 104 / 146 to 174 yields 1.7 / 333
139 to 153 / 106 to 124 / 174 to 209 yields -1.1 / 296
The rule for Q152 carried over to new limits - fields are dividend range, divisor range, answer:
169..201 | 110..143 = 0.74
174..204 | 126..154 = 0.76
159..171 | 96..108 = 0.77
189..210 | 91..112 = 0.70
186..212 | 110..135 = 0.78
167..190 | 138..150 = 0.75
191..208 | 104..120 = 0.75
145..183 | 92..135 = 0.80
